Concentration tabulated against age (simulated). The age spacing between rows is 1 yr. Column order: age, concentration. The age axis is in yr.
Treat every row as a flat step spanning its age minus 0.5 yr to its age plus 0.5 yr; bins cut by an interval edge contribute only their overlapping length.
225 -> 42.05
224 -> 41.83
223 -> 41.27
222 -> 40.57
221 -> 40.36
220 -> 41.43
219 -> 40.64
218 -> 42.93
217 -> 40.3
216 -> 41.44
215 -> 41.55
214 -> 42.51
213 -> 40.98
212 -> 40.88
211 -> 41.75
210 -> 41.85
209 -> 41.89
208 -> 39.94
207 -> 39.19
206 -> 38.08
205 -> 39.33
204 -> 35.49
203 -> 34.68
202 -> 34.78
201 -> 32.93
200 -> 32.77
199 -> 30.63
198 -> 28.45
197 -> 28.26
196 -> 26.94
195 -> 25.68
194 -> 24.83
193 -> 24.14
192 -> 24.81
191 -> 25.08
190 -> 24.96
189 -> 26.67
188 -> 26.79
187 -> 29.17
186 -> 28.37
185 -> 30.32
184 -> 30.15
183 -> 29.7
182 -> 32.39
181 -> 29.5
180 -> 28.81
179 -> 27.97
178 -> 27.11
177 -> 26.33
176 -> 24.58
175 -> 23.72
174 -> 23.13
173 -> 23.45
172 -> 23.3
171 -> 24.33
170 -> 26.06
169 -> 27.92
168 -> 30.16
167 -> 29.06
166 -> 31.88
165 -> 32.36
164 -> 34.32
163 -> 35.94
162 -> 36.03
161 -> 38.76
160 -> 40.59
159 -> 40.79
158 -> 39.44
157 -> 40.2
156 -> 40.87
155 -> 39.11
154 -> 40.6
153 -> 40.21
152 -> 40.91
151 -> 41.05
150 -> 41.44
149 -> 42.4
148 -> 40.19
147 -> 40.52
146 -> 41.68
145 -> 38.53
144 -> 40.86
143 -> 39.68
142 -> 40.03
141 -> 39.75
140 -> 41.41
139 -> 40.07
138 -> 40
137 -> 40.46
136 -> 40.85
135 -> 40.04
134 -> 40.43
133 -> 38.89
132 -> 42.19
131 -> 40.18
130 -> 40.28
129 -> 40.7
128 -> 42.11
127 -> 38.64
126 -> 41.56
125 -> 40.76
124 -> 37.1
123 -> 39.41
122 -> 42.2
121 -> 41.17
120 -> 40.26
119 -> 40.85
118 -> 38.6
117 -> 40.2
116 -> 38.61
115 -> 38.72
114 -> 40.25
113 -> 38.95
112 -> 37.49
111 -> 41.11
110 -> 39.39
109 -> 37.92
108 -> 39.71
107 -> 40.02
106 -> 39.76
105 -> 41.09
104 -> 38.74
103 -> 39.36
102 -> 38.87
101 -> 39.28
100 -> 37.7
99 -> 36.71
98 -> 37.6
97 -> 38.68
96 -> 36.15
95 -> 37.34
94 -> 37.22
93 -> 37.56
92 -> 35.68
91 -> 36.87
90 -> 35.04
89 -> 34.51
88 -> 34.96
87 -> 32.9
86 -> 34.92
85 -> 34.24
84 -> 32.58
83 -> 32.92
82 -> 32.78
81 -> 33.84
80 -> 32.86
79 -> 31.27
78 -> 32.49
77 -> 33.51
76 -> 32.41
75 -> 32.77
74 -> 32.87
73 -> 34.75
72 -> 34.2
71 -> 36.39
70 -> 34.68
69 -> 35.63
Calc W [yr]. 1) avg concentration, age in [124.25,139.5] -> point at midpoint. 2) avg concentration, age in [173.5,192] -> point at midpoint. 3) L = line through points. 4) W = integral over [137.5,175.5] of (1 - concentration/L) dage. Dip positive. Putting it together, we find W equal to -1.93 yr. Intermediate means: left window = 40.4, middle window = 36.1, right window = 27.4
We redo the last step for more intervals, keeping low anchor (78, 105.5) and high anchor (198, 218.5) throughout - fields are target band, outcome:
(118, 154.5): -3.5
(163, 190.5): 7.1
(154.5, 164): -0.4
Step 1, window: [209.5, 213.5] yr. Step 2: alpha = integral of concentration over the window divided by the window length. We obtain 41.4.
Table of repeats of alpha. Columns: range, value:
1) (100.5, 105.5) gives 39.5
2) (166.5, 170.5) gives 28.3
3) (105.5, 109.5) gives 39.4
